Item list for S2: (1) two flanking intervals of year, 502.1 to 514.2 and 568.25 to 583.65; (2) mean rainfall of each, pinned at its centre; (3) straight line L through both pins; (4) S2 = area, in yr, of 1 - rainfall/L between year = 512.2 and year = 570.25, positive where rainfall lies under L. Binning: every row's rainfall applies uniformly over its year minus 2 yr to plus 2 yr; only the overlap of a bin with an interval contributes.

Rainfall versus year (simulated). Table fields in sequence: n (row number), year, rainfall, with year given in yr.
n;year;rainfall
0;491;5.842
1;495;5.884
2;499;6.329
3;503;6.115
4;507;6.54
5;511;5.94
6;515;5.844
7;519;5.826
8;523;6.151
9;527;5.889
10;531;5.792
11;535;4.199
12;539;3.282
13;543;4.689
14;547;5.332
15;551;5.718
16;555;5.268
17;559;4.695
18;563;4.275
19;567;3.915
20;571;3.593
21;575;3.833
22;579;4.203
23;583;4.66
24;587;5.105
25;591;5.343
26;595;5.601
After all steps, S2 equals 0.9 yr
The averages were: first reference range 6.17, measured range 5.04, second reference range 4.01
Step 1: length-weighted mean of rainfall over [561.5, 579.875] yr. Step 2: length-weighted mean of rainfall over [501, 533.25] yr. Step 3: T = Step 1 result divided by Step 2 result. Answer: 0.66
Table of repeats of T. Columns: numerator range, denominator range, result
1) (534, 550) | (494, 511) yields 0.72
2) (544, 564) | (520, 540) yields 0.98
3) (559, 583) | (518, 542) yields 0.79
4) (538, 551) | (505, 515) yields 0.77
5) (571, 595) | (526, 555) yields 0.93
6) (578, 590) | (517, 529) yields 0.80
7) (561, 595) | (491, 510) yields 0.72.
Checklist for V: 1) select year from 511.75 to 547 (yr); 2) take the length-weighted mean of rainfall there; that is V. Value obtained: 5.24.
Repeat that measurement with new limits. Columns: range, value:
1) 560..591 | 4.31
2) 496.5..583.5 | 5.11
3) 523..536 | 5.51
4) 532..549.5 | 4.49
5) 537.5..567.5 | 4.71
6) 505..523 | 6.05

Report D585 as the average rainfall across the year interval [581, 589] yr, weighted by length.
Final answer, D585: 4.88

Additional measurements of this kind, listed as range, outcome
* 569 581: 3.88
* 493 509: 6.22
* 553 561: 4.98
